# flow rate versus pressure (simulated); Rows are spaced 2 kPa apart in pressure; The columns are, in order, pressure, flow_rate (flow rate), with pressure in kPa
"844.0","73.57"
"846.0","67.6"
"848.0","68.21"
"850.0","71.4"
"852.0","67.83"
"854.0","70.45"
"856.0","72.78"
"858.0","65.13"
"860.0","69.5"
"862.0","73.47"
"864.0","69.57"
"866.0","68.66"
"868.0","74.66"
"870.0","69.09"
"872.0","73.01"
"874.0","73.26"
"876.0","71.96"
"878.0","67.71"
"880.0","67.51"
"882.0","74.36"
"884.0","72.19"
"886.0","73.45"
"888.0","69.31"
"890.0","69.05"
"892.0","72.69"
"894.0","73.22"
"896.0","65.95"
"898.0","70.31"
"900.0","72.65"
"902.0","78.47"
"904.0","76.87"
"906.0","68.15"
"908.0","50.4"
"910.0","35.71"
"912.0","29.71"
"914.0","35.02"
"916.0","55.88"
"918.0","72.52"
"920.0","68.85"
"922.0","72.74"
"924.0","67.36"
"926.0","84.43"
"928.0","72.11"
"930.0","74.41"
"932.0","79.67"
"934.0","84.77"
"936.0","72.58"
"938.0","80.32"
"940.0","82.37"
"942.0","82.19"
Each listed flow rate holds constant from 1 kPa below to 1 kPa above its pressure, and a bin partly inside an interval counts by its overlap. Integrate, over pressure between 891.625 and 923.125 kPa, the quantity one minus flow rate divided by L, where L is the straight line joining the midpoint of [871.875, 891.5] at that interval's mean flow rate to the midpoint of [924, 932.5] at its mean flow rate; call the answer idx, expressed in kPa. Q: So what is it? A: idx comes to 4.96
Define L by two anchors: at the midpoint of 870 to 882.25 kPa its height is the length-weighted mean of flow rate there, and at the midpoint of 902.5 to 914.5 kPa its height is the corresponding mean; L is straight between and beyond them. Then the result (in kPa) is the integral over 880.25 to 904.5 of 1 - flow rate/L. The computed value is -4.6 kPa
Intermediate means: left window 70.9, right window 51.1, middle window 72.1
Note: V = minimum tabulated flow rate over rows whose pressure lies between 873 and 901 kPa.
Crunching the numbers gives 65.95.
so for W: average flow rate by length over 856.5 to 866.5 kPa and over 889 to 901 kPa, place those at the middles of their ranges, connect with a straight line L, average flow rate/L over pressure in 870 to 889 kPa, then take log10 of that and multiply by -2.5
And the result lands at -0.02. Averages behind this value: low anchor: 69.5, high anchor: 70.6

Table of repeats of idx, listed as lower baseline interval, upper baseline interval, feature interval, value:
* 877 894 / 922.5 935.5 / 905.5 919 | 4.6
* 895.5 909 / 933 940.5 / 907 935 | 4.6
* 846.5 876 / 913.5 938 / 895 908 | 0.1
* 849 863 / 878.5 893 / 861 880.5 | -0.1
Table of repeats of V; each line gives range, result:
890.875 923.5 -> 29.71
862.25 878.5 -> 67.71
